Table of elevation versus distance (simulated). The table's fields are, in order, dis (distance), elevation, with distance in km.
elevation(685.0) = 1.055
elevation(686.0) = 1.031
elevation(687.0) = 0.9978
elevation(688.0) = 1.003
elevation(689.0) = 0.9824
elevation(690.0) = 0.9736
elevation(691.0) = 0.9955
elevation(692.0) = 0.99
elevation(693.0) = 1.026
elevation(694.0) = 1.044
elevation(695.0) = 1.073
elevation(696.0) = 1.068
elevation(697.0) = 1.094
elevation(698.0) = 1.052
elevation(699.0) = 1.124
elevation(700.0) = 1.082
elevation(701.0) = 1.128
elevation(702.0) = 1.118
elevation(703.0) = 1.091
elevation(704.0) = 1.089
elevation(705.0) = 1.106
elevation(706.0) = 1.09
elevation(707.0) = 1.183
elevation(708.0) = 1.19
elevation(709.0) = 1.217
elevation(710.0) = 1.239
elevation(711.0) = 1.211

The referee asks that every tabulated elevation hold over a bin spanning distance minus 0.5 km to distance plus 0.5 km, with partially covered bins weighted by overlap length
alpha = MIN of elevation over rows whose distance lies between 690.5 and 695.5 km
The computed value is 0.99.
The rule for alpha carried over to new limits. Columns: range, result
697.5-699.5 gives 1.052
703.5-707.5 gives 1.089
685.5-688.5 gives 0.9978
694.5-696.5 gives 1.068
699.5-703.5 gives 1.082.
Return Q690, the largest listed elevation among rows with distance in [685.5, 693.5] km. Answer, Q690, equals 1.031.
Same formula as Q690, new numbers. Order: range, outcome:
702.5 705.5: 1.106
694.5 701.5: 1.128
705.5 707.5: 1.183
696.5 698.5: 1.094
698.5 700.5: 1.124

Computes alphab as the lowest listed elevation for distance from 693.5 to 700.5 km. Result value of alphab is 1.044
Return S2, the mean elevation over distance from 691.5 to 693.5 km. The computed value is 1.01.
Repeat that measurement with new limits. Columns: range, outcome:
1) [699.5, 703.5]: 1.1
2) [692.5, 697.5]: 1.06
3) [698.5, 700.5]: 1.1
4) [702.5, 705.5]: 1.1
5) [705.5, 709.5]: 1.17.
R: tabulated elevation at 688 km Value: 1.003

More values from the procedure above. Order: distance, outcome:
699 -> 1.124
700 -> 1.082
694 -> 1.044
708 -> 1.19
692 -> 0.99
